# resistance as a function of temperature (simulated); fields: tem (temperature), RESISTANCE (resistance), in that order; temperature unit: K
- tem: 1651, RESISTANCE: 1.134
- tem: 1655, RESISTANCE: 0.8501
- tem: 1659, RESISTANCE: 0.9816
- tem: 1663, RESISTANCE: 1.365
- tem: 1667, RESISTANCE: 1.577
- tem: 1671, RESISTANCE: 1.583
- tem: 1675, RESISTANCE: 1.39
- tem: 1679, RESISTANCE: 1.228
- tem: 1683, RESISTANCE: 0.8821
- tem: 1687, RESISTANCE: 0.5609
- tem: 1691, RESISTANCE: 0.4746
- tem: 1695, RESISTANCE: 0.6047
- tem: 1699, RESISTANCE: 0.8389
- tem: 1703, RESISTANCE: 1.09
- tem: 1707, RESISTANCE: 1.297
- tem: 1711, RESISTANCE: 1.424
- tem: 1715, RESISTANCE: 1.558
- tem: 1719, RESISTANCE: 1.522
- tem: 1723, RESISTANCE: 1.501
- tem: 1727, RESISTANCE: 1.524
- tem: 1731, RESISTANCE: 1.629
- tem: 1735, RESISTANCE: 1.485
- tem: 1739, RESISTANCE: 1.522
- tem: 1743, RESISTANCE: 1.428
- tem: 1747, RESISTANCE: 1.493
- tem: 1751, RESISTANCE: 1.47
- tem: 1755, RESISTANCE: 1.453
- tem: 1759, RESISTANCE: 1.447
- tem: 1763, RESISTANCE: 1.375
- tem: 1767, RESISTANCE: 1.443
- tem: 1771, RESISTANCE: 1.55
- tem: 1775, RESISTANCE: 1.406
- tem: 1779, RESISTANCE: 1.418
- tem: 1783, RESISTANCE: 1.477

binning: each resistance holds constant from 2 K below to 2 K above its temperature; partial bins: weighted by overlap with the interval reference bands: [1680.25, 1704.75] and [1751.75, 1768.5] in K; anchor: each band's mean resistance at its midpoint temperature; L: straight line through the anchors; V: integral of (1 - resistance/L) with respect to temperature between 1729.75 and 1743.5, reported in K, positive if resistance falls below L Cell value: -3.8 K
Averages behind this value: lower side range 0.753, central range 1.52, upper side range 1.43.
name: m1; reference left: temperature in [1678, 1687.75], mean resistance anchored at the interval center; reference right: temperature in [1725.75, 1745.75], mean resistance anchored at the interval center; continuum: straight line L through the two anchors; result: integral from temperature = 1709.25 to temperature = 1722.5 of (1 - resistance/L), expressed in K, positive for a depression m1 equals -2.3 K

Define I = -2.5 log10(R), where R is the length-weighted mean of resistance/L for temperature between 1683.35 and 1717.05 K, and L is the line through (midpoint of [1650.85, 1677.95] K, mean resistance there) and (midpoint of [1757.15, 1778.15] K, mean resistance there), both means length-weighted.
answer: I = 0.34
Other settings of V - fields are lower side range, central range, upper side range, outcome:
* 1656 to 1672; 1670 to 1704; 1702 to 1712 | 9.5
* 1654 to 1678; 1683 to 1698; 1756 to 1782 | 8.2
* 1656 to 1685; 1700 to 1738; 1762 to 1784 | -2.2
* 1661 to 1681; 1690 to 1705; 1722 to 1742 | 7.2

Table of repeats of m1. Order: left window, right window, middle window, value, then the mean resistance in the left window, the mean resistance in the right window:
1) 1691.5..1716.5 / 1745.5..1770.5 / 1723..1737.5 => -3.2 K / 1.09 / 1.45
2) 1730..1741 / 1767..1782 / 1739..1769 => 1.0 K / 1.54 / 1.46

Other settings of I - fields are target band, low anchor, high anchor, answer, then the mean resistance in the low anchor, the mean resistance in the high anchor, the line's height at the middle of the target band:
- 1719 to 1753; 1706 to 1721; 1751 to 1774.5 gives -0.04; 1.46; 1.45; 1.46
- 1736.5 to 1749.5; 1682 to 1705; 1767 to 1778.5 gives -0.24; 0.736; 1.46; 1.19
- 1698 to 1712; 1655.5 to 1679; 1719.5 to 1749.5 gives 0.22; 1.33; 1.51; 1.43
